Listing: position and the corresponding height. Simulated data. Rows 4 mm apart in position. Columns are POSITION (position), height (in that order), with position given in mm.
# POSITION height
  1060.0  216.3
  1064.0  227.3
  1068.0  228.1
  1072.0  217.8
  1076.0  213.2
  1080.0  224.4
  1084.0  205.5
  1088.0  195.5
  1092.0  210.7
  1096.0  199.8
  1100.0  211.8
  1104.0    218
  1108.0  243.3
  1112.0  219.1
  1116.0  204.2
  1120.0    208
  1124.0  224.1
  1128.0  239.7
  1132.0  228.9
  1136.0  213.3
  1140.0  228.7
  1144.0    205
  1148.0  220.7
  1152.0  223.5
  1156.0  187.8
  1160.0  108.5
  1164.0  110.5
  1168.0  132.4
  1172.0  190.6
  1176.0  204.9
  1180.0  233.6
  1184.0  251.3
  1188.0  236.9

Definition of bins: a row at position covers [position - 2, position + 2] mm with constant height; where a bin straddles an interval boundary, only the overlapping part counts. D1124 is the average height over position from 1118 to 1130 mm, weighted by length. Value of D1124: 224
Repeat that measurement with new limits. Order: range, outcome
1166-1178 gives 176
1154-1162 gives 148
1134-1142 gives 221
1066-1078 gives 220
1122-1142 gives 227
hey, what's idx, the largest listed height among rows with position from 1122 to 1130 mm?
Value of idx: 239.7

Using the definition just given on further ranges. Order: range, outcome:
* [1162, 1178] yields 204.9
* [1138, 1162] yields 228.7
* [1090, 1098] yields 210.7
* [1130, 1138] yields 228.9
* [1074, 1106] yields 224.4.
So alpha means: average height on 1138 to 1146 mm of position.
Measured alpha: 217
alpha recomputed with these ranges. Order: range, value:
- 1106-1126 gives 220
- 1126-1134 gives 234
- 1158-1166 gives 110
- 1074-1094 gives 210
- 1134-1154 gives 218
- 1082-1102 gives 205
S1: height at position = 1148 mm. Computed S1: 220.7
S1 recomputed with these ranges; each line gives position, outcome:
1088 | 195.5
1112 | 219.1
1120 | 208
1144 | 205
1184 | 251.3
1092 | 210.7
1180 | 233.6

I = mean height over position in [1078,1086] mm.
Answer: 215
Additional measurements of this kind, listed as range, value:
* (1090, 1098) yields 205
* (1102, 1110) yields 231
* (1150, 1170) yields 153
